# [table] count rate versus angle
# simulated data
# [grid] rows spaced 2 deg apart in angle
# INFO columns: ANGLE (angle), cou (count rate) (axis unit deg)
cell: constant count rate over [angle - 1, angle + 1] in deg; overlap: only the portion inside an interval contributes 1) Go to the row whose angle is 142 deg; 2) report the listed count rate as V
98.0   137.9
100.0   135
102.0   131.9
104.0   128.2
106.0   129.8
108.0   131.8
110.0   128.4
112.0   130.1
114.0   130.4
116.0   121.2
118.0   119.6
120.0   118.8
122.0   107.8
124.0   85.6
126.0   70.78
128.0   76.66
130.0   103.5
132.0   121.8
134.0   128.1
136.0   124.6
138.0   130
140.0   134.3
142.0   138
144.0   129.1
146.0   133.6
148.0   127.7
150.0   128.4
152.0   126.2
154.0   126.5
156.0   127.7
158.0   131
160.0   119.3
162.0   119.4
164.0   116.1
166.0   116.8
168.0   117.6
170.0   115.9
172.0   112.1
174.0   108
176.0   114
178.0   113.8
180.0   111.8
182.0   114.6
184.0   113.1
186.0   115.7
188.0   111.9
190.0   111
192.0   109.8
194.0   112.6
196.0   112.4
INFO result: 138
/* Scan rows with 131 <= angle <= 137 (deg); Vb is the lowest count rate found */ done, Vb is 121.8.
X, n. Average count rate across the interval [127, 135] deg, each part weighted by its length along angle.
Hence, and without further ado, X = 108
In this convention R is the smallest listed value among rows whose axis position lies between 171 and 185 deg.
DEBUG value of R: 108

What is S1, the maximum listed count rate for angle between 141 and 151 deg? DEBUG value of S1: 138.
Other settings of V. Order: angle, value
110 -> 128.4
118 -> 119.6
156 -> 127.7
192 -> 109.8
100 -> 135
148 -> 127.7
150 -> 128.4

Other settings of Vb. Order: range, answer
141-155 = 126.2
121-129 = 70.78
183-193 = 109.8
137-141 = 130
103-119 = 119.6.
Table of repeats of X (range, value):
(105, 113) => 130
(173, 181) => 112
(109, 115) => 130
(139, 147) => 134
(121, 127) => 88.1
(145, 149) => 131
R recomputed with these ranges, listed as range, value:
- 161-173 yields 112.1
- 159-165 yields 116.1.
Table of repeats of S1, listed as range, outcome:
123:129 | 85.6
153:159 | 131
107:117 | 131.8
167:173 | 117.6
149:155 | 128.4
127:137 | 128.1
